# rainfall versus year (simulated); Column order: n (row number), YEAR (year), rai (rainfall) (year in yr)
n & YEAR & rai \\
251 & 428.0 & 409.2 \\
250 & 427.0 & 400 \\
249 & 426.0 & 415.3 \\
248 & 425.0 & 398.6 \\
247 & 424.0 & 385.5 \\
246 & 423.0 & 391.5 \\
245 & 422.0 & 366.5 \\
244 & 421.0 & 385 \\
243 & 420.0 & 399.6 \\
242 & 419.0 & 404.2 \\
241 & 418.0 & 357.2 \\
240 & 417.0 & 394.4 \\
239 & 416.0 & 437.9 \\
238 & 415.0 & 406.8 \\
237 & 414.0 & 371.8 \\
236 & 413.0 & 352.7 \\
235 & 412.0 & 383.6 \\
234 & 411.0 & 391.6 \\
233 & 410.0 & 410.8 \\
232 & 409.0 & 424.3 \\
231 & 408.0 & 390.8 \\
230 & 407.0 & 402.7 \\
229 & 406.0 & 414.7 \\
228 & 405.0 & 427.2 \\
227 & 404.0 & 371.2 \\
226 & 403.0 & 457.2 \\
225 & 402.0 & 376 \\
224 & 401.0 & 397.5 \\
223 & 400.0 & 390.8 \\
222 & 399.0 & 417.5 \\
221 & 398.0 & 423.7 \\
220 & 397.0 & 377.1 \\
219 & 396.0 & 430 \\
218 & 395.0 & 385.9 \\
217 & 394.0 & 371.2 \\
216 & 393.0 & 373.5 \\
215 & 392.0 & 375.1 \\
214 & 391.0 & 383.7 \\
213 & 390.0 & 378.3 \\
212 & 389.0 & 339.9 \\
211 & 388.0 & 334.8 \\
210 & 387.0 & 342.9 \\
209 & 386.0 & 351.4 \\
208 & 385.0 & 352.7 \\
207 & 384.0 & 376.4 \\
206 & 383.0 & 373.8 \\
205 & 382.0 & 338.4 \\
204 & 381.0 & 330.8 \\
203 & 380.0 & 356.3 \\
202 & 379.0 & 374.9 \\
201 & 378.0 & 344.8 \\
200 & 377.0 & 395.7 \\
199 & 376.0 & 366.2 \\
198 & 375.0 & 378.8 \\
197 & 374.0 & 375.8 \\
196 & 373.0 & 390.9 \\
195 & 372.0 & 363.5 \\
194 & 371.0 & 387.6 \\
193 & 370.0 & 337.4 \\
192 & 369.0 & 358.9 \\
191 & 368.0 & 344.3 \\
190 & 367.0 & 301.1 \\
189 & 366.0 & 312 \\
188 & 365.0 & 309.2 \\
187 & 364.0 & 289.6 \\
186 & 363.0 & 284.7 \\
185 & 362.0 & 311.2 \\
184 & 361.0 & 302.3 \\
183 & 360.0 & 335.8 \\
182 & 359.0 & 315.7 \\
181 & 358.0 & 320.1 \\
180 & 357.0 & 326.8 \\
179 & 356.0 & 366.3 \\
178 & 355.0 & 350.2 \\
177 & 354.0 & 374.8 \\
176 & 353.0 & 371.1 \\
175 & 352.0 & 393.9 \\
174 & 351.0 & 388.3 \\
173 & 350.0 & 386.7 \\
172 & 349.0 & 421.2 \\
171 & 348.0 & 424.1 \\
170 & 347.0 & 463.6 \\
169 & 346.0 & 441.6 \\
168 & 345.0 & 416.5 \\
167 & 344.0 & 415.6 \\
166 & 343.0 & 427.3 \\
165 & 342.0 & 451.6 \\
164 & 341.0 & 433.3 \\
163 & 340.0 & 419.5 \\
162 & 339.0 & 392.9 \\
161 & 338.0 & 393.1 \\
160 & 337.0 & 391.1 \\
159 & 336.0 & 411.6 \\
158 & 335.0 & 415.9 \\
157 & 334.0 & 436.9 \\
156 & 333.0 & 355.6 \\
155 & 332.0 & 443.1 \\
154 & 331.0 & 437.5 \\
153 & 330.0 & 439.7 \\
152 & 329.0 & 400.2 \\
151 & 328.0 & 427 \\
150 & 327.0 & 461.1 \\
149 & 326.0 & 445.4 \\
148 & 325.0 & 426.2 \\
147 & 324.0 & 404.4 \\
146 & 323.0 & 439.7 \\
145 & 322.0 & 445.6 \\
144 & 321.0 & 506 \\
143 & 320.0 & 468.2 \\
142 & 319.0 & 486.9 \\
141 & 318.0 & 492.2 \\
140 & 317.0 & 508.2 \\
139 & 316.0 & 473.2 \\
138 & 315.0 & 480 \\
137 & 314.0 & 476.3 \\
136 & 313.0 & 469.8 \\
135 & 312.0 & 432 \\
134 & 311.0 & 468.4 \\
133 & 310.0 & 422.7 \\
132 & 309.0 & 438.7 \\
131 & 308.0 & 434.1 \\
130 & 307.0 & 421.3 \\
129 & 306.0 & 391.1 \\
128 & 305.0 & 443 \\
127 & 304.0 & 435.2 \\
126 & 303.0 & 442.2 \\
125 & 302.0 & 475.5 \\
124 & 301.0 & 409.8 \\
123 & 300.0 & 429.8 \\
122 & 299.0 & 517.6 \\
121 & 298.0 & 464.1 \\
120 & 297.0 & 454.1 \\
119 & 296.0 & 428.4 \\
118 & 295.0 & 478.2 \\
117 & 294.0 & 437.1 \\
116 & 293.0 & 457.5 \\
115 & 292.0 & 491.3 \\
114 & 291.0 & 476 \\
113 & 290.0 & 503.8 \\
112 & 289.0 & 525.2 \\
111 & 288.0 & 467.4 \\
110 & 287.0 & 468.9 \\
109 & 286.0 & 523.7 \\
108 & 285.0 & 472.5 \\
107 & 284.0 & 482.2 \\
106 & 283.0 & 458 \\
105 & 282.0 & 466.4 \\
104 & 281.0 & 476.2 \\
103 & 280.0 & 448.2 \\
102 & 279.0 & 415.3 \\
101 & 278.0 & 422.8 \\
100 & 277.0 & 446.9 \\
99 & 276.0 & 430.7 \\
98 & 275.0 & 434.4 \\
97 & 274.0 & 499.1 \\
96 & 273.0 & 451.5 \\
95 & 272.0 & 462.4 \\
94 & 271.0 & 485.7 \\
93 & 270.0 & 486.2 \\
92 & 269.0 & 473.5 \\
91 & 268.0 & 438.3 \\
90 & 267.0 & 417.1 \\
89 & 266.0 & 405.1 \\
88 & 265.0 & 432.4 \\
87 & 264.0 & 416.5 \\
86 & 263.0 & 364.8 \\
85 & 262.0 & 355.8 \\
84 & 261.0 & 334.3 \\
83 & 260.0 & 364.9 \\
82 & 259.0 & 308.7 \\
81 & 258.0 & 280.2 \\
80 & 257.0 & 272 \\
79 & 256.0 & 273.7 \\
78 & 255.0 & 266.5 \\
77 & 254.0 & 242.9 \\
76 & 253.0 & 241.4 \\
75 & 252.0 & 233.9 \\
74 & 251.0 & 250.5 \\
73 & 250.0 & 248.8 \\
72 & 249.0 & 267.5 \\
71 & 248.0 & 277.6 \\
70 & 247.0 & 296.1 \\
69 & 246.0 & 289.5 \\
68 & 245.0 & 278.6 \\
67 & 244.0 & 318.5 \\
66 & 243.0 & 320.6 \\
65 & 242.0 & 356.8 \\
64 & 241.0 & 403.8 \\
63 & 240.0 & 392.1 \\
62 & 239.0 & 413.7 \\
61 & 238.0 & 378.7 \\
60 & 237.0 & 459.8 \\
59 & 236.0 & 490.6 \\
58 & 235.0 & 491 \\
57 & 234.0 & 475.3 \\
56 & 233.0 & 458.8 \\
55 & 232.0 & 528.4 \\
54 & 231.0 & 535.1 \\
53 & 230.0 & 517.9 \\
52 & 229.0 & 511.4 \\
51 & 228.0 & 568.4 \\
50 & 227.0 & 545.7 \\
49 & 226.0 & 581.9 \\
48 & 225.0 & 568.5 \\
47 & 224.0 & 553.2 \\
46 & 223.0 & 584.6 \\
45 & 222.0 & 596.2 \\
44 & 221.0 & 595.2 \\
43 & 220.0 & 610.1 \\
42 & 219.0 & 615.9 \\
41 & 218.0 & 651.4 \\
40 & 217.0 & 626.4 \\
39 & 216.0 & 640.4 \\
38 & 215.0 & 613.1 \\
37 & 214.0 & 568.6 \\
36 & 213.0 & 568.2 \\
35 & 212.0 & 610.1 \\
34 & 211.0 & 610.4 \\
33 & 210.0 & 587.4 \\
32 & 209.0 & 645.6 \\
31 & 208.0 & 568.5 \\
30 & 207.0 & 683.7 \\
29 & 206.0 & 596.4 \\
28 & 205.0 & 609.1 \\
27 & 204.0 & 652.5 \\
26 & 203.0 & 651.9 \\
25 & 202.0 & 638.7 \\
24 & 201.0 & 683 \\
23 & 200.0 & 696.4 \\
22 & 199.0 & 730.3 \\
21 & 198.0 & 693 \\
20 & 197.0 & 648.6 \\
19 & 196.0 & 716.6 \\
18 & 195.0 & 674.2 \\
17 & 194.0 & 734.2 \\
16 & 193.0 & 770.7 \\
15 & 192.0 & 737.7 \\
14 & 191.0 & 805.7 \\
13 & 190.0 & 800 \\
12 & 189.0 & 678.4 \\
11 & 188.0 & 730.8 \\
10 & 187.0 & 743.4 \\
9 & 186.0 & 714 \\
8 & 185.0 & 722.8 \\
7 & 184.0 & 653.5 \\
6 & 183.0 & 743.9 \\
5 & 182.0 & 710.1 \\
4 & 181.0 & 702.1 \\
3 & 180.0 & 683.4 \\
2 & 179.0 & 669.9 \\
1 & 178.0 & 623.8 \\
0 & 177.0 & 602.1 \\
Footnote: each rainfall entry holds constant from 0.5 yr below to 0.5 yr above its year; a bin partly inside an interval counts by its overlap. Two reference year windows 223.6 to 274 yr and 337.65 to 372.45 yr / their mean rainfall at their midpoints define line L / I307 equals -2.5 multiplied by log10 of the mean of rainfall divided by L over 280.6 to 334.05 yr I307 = -0.19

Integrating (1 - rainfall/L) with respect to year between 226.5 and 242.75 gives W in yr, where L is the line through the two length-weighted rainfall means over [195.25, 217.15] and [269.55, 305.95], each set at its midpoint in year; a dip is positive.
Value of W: 3.09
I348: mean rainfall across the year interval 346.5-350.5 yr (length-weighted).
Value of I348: 424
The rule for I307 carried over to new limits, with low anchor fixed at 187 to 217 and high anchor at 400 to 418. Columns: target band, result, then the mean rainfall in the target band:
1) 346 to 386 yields 0.262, 357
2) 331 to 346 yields 0.178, 416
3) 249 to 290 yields 0.402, 398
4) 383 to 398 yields 0.141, 371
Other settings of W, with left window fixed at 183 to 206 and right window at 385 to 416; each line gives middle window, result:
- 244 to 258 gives 7.9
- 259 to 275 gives 4.6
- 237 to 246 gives 3.9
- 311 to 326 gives 1.4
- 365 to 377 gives 2.1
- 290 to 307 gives 2.9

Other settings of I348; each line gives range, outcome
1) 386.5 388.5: 339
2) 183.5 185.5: 688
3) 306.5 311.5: 437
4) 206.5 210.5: 621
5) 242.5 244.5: 320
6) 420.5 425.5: 385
